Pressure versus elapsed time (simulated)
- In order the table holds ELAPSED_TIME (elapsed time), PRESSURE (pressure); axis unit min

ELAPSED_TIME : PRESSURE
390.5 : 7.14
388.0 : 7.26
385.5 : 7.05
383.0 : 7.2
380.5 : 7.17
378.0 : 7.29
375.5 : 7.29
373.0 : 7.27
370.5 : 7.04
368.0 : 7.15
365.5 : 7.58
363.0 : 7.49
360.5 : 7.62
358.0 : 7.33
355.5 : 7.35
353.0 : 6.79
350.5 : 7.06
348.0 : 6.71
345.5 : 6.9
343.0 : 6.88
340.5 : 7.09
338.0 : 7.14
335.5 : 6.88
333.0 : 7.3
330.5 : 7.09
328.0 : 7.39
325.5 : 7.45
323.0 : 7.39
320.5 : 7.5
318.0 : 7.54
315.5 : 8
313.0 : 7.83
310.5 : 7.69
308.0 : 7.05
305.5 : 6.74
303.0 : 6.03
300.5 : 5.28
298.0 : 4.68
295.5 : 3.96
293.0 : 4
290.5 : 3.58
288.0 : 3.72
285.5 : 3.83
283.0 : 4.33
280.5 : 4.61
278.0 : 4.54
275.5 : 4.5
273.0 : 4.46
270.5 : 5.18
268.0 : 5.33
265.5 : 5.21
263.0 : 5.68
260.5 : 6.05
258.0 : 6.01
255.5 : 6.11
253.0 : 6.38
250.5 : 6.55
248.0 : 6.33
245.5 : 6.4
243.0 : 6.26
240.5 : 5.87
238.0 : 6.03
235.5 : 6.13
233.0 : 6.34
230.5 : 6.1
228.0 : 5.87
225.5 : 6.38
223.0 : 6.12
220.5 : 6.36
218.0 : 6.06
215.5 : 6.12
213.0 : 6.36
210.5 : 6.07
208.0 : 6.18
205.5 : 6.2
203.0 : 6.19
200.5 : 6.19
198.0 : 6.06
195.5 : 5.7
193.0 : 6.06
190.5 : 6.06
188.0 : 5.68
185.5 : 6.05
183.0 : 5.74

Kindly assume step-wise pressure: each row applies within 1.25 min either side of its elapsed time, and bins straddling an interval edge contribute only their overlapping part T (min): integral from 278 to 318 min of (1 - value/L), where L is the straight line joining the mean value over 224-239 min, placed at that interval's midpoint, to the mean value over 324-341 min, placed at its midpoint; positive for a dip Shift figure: 8.2 min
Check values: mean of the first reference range 6.14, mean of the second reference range 7.2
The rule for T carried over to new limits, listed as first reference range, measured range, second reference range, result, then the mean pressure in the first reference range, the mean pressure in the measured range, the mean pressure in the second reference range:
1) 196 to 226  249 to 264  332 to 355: 0.72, 6.17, 6.14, 6.98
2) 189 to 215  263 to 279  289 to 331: 3.44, 6.1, 4.94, 6.4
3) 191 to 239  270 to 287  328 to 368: 5.57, 6.13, 4.45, 7.15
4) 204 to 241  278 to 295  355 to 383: 6.66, 6.15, 4.05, 7.32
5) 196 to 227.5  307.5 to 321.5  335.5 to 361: -1.62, 6.17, 7.63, 7.06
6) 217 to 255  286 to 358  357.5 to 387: 4.04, 6.21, 6.52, 7.29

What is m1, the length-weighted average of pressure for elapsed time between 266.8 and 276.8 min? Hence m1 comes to 4.86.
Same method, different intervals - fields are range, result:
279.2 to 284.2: 4.47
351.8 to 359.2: 7.16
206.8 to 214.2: 6.2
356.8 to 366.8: 7.5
